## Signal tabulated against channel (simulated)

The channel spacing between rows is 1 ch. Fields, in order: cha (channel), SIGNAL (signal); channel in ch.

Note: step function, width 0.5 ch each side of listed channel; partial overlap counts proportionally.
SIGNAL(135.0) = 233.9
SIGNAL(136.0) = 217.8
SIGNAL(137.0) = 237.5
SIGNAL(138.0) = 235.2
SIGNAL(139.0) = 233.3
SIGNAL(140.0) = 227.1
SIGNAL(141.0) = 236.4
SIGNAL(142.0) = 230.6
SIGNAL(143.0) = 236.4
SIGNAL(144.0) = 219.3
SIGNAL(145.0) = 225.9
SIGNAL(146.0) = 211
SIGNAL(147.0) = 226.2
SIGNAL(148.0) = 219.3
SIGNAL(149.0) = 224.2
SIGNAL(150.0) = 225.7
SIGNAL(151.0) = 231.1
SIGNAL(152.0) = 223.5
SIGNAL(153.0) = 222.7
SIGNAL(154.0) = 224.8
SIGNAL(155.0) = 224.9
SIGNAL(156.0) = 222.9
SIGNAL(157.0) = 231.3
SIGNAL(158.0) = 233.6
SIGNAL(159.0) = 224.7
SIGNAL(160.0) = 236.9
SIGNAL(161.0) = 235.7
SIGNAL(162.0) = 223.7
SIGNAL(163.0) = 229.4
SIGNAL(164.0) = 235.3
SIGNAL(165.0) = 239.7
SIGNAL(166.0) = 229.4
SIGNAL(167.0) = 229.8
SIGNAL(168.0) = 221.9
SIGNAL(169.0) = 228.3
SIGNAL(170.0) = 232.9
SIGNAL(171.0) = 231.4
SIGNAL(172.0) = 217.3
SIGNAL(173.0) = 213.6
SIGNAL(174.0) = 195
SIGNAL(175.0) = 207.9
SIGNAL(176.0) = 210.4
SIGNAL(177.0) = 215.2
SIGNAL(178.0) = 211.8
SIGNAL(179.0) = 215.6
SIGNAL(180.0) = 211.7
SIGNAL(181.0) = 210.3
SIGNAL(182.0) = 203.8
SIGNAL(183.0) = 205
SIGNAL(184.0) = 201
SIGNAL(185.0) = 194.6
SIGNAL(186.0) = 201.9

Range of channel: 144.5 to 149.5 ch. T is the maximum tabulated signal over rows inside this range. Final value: 226.2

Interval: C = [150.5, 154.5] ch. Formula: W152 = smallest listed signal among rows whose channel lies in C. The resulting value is 222.7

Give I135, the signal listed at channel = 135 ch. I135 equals 233.9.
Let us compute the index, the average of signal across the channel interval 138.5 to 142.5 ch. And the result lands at 232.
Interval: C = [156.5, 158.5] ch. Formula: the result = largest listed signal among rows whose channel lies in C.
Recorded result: 233.6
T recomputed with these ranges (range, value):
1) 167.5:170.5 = 232.9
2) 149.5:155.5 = 231.1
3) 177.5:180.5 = 215.6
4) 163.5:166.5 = 239.7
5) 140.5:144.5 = 236.4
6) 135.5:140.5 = 237.5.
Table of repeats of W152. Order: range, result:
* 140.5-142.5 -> 230.6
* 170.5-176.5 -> 195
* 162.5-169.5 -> 221.9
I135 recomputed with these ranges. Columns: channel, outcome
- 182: 203.8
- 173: 213.6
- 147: 226.2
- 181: 210.3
